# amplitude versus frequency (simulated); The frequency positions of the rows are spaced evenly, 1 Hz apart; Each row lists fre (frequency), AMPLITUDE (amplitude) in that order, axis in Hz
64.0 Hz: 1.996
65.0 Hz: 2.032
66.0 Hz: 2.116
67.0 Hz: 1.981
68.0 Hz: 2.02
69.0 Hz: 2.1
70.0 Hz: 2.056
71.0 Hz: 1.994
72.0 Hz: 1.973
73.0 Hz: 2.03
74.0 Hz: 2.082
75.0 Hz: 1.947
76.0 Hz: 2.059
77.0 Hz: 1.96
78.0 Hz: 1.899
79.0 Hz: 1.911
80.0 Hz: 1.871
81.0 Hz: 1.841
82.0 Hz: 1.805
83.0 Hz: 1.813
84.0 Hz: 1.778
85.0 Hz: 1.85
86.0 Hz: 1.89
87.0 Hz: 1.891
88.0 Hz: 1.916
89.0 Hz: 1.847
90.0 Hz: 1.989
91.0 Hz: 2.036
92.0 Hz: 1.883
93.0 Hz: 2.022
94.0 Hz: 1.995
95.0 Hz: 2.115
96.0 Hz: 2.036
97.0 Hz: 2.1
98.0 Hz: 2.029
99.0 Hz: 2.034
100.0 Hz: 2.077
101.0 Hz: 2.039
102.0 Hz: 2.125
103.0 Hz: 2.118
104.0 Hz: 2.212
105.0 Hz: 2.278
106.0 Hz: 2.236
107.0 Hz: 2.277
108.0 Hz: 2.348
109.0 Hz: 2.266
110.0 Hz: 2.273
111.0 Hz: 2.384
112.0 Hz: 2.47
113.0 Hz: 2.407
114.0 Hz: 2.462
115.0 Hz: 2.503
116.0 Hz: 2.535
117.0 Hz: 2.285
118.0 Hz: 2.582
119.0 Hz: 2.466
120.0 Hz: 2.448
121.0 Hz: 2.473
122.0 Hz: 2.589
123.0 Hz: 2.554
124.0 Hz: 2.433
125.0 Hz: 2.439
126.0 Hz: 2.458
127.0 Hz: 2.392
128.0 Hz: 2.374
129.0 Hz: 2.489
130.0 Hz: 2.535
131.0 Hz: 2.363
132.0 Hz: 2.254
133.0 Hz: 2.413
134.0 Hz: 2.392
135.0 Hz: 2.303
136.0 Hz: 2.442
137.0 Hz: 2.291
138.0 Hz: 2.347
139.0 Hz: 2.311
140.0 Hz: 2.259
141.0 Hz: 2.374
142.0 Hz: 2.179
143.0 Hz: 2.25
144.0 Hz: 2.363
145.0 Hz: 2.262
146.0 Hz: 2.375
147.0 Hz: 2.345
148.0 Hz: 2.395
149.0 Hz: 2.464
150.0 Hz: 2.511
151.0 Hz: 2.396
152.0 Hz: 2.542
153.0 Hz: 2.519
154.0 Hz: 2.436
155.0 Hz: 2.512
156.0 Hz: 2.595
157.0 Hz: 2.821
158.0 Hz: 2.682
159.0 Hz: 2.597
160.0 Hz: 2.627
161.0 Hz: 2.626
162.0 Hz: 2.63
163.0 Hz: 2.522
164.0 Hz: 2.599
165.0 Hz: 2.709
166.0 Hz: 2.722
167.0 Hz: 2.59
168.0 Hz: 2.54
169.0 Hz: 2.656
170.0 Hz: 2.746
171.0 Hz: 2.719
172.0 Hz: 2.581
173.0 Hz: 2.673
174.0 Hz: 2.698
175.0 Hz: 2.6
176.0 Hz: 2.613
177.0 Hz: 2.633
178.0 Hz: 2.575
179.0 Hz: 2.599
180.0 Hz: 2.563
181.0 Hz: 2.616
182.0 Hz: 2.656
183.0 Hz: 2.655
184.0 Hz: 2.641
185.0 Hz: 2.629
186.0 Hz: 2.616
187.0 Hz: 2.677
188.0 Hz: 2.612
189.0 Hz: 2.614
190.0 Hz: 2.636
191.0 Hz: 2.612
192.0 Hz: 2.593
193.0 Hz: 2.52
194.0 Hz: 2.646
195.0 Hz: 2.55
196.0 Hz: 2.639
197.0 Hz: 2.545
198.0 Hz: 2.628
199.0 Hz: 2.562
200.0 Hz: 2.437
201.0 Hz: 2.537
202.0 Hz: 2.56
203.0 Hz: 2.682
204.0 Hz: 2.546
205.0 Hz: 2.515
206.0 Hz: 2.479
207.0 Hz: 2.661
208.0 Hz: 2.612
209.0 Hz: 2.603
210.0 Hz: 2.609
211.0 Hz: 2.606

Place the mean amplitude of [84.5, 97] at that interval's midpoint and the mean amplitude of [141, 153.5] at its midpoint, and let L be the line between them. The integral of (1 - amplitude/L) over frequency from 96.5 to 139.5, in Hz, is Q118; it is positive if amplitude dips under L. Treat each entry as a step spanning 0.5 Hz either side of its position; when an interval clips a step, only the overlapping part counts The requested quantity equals -3.6 Hz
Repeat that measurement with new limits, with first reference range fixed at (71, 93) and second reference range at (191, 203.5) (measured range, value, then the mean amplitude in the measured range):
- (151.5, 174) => -2.3 Hz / 2.62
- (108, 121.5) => -2.0 Hz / 2.42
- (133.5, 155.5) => -1.0 Hz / 2.38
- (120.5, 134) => -1.6 Hz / 2.44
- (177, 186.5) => -0.5 Hz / 2.62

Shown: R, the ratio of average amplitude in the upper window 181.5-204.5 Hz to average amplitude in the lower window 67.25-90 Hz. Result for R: 1.34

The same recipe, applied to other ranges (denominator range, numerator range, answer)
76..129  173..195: 1.20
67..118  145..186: 1.24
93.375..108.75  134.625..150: 1.09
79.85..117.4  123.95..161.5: 1.15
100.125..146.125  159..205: 1.11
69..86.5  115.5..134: 1.27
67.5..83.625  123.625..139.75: 1.22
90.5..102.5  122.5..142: 1.17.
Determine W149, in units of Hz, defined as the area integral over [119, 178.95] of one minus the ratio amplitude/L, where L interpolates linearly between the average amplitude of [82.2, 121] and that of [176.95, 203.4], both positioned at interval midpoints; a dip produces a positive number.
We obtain -2.52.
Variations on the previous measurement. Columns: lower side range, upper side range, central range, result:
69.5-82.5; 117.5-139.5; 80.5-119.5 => 0.76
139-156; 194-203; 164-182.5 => -1.17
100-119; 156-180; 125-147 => 0.96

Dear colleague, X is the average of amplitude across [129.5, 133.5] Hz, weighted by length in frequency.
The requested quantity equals 2.39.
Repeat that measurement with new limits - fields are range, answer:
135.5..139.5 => 2.35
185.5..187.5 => 2.65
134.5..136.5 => 2.37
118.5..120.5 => 2.46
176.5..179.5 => 2.6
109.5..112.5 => 2.38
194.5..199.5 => 2.58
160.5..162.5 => 2.63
